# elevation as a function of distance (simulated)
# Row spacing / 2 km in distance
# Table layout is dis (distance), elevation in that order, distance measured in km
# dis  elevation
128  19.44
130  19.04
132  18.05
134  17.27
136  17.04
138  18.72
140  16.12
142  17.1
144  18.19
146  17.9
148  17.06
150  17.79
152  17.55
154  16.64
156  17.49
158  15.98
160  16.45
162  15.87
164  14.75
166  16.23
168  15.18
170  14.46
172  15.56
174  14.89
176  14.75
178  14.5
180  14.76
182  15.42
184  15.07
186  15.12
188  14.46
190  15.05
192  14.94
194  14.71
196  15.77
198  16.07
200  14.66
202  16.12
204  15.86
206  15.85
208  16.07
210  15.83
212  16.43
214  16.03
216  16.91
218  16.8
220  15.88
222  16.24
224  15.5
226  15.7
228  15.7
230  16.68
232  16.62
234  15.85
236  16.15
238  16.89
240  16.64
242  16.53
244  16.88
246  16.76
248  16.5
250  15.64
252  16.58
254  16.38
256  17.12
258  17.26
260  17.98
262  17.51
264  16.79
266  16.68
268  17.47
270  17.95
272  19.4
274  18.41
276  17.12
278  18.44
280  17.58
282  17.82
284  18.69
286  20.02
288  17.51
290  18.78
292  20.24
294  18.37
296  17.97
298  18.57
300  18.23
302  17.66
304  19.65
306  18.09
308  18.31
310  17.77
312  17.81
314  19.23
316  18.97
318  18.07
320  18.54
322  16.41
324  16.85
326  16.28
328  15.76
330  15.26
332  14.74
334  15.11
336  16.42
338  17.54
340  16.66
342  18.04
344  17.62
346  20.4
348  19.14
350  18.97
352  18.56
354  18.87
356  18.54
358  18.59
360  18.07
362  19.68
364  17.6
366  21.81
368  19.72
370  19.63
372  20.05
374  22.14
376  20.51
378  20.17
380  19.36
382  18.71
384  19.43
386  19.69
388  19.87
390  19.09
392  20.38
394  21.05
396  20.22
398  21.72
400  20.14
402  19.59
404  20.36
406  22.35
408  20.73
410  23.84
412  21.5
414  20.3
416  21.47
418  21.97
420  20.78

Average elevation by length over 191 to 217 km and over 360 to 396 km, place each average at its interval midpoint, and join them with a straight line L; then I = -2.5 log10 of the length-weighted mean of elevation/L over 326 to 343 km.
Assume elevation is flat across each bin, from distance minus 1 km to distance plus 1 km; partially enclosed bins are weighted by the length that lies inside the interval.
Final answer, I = 0.17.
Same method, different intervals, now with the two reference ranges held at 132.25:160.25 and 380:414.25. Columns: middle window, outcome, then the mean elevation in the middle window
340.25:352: 0.066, 18.7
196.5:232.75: 0.134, 16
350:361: 0.079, 18.6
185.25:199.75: 0.181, 15.1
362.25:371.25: 0.022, 19.7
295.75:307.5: 0.051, 18.4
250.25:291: 0.068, 17.7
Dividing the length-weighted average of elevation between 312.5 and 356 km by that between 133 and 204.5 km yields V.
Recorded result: 1.1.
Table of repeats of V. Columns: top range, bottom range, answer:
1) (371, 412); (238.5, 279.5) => 1.19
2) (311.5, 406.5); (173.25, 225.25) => 1.21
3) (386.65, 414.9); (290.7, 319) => 1.12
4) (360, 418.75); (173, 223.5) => 1.31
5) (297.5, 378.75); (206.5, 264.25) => 1.11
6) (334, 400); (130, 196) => 1.19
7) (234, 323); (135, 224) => 1.11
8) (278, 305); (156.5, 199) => 1.21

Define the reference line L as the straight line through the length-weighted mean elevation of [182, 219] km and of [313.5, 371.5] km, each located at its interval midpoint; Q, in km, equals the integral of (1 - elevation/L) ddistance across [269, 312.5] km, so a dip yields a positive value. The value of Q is -3.2 km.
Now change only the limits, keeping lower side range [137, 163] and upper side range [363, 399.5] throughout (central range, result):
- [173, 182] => 1.4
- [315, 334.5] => 2.7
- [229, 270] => 3.6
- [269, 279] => 0.2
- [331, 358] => 2.5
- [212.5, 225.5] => 1.3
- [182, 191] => 1.3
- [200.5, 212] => 1.2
